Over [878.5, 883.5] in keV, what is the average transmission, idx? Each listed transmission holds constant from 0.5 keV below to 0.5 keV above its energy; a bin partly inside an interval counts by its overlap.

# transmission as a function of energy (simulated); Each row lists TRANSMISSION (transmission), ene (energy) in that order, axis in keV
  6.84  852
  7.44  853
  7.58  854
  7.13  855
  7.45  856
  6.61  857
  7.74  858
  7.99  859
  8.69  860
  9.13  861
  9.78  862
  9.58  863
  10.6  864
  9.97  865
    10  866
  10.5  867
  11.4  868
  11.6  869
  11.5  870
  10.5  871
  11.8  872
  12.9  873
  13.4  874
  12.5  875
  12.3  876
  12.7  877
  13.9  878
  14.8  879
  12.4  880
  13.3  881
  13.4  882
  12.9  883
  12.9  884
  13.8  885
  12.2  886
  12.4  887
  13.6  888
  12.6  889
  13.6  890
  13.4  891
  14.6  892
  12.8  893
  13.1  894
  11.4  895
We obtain 13.4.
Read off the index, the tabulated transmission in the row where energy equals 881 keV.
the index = 13.3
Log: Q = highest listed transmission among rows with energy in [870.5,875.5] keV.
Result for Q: 13.4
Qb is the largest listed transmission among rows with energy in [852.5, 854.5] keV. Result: 7.58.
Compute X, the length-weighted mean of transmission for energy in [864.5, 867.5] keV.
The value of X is 10.2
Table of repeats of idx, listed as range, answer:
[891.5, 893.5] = 13.7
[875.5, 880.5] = 13.2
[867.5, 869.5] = 11.5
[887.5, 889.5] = 13.1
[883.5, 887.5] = 12.8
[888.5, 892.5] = 13.6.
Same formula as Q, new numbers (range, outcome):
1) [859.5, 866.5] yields 10.6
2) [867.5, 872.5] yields 11.8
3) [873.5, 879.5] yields 14.8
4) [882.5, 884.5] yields 12.9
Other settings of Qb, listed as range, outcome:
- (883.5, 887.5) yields 13.8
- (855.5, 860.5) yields 8.69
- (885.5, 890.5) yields 13.6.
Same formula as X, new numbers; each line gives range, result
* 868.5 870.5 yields 11.6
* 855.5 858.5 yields 7.27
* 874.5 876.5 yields 12.4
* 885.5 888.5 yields 12.7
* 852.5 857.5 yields 7.24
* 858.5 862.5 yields 8.9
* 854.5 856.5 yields 7.29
